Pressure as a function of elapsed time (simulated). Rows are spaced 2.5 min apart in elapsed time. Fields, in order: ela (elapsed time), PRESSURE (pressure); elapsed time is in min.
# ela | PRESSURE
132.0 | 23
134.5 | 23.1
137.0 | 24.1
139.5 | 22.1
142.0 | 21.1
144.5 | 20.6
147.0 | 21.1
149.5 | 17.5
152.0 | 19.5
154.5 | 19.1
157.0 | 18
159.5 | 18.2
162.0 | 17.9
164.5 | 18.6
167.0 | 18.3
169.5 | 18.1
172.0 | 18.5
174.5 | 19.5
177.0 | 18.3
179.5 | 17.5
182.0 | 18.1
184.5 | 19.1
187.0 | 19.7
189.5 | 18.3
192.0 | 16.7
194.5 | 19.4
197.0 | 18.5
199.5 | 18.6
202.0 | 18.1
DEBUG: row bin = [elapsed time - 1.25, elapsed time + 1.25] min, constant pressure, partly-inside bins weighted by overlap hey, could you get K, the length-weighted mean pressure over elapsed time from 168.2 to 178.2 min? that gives 18.6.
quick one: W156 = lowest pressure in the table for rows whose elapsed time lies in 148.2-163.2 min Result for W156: 17.5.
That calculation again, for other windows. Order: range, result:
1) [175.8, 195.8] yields 16.7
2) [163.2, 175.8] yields 18.1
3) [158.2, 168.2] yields 17.9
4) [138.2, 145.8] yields 20.6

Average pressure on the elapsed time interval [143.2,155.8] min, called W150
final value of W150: 19.6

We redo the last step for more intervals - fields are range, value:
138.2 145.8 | 21.3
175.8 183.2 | 18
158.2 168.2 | 18.2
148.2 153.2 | 18.5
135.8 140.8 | 23.1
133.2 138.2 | 23.6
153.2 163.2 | 18.3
